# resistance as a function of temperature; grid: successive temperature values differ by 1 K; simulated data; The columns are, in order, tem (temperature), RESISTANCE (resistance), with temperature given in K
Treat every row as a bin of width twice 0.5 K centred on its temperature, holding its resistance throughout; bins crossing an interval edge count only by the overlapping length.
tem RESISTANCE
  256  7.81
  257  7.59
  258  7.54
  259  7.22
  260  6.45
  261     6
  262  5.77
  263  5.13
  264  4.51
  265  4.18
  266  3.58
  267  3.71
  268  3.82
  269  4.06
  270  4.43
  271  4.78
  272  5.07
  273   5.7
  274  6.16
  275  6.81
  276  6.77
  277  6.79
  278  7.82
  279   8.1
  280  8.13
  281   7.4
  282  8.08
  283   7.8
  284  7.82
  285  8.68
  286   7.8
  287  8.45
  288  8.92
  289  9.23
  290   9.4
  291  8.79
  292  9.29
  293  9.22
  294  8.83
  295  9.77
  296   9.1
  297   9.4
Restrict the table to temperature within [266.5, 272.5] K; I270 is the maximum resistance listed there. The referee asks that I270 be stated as 5.07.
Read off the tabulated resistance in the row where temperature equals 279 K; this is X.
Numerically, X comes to 8.1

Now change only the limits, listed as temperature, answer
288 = 8.92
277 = 6.79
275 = 6.81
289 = 9.23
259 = 7.22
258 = 7.54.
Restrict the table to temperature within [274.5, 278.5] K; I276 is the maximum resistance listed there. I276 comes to 7.82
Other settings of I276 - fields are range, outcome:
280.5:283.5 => 8.08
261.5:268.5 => 5.77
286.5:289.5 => 9.23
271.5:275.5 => 6.81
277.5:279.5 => 8.1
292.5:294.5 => 9.22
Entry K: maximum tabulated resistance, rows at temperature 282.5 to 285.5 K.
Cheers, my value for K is 8.68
